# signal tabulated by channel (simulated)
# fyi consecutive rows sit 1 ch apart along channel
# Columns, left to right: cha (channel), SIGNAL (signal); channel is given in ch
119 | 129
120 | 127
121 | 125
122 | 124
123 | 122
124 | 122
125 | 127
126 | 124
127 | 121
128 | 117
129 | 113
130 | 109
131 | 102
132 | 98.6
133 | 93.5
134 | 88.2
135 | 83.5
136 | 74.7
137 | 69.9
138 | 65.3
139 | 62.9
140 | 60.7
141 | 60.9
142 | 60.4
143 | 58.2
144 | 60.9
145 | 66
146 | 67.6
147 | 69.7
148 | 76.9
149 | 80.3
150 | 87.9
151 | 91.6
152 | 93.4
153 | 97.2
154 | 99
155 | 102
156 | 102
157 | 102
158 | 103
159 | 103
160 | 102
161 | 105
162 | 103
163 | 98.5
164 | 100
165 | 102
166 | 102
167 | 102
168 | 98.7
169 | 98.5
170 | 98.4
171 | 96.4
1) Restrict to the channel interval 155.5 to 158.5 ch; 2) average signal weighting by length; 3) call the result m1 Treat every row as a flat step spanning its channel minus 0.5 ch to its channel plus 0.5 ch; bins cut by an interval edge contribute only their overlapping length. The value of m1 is 102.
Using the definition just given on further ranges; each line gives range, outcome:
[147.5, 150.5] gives 81.7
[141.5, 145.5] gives 61.4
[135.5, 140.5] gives 66.7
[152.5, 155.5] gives 99.4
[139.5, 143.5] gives 60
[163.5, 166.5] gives 101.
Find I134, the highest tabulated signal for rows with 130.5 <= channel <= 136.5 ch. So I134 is 102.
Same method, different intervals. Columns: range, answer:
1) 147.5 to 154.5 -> 99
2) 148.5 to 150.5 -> 87.9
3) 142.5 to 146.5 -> 67.6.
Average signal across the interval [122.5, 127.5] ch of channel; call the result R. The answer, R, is 123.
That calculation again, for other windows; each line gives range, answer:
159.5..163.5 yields 102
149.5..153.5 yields 92.5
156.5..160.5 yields 102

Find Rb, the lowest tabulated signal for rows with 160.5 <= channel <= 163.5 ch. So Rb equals 98.5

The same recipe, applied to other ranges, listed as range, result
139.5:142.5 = 60.4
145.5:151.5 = 67.6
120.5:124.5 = 122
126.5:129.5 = 113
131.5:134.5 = 88.2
